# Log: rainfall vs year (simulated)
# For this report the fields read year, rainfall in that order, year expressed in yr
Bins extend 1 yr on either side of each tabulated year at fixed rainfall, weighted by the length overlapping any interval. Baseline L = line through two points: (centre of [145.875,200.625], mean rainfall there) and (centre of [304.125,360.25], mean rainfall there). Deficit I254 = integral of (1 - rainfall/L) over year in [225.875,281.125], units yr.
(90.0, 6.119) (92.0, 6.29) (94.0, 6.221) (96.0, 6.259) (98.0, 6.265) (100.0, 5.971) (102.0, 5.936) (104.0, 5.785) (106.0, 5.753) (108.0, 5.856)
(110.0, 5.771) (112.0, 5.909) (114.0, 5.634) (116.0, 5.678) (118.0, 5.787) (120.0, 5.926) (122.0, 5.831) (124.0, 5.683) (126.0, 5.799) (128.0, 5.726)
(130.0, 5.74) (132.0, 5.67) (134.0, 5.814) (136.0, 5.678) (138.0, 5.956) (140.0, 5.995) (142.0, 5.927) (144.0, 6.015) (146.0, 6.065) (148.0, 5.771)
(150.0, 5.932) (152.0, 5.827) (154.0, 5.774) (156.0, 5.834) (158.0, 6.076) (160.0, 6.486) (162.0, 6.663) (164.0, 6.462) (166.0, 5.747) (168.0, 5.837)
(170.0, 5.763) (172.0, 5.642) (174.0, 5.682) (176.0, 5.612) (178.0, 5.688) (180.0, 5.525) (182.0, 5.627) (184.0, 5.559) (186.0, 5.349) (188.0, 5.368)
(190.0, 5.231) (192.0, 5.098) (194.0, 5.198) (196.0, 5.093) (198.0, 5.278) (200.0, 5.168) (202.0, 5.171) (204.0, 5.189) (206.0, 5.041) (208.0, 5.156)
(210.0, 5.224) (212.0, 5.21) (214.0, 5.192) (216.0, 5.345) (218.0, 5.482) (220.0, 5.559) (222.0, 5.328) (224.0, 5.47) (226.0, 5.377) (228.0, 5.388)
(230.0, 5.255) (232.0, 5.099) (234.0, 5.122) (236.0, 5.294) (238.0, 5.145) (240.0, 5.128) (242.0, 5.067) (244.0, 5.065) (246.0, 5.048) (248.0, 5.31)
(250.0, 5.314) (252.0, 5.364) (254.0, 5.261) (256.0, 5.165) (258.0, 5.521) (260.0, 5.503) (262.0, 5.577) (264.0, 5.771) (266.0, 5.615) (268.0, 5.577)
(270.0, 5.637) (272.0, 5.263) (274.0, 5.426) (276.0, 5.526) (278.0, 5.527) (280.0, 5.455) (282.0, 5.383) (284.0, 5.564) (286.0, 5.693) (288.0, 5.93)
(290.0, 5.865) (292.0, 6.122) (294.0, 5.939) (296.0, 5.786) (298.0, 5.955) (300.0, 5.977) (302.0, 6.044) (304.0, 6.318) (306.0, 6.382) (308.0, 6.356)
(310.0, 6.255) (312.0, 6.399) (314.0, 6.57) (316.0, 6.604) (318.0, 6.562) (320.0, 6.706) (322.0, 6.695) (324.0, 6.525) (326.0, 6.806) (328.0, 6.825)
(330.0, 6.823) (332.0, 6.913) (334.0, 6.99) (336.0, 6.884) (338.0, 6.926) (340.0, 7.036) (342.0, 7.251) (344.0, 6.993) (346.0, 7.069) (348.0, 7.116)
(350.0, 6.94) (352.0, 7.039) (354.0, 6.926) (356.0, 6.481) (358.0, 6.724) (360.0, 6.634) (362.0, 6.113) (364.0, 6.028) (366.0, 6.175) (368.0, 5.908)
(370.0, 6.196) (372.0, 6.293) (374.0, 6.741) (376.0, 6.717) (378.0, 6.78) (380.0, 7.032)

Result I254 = 7.8 yr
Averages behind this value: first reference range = 5.69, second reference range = 6.76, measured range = 5.35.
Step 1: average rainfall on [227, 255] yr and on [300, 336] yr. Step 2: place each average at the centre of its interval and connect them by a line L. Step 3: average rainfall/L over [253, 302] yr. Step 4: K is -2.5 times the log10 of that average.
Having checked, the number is 0.04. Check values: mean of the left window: 5.2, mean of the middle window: 5.64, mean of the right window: 6.57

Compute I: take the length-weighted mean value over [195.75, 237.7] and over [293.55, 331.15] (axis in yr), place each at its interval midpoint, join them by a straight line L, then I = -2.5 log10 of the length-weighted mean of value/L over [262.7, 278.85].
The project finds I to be 0.07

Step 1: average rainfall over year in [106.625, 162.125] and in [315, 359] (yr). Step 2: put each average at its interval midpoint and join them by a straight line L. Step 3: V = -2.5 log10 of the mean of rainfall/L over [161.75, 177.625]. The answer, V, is 0.029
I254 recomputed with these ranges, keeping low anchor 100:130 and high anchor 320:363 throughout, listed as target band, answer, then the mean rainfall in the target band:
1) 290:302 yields 1.2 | 5.96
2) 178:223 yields 6.5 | 5.3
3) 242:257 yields 2.8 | 5.21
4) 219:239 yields 3.2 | 5.3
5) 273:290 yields 2.5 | 5.58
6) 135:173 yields 0.0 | 5.97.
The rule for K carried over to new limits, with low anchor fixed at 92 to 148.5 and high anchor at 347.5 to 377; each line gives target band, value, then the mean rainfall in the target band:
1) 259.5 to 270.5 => 0.119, 5.62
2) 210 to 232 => 0.153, 5.34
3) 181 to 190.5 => 0.117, 5.44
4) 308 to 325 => -0.021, 6.53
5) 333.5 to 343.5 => -0.089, 7.02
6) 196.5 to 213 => 0.179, 5.18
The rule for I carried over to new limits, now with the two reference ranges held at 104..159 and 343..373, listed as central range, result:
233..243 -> 0.20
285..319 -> 0.04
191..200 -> 0.17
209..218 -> 0.16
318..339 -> -0.05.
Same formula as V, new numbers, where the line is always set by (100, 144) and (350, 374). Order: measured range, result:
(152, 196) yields 0.04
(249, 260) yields 0.16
